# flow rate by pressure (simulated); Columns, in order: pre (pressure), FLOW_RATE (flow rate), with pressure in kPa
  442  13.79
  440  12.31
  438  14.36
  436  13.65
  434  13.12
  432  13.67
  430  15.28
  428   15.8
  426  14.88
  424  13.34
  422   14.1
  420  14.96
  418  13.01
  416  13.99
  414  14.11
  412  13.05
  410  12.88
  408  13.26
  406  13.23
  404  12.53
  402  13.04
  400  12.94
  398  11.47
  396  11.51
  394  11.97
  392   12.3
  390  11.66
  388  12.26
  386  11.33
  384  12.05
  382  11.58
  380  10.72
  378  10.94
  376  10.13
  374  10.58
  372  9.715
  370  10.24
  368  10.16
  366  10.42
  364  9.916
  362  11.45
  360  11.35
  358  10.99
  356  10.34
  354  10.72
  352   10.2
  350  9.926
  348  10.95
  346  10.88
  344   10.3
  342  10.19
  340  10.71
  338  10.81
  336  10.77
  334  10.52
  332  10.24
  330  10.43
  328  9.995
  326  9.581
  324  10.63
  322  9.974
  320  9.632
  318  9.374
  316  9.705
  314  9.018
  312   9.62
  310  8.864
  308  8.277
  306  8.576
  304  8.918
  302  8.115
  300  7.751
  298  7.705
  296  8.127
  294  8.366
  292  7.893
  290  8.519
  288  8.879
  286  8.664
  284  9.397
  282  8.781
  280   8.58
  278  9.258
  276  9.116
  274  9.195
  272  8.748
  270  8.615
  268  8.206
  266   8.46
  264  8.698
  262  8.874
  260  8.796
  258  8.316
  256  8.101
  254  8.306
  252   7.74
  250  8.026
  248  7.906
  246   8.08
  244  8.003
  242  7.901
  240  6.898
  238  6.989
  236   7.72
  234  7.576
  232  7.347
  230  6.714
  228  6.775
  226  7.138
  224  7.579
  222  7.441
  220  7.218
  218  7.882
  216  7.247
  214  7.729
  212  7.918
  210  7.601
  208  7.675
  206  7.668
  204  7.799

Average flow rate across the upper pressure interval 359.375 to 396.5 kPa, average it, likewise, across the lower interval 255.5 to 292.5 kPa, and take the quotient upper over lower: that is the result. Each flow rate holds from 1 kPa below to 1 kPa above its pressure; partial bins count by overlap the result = 1.27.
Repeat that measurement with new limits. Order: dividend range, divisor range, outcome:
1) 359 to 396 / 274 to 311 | 1.29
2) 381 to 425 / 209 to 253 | 1.70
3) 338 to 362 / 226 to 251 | 1.42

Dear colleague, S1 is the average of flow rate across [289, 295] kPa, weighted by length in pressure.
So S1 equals 8.26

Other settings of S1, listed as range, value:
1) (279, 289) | 8.86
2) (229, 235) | 7.21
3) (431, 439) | 13.7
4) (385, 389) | 11.8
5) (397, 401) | 12.2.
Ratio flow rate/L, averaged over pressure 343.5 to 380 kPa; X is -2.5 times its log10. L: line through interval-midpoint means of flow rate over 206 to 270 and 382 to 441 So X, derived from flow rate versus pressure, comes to 0.11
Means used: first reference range 7.78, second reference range 13.1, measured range 10.5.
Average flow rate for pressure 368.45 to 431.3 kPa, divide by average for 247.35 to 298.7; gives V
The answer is 1.47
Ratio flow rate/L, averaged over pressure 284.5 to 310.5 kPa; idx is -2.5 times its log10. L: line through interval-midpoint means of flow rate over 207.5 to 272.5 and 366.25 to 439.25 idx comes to 0.14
